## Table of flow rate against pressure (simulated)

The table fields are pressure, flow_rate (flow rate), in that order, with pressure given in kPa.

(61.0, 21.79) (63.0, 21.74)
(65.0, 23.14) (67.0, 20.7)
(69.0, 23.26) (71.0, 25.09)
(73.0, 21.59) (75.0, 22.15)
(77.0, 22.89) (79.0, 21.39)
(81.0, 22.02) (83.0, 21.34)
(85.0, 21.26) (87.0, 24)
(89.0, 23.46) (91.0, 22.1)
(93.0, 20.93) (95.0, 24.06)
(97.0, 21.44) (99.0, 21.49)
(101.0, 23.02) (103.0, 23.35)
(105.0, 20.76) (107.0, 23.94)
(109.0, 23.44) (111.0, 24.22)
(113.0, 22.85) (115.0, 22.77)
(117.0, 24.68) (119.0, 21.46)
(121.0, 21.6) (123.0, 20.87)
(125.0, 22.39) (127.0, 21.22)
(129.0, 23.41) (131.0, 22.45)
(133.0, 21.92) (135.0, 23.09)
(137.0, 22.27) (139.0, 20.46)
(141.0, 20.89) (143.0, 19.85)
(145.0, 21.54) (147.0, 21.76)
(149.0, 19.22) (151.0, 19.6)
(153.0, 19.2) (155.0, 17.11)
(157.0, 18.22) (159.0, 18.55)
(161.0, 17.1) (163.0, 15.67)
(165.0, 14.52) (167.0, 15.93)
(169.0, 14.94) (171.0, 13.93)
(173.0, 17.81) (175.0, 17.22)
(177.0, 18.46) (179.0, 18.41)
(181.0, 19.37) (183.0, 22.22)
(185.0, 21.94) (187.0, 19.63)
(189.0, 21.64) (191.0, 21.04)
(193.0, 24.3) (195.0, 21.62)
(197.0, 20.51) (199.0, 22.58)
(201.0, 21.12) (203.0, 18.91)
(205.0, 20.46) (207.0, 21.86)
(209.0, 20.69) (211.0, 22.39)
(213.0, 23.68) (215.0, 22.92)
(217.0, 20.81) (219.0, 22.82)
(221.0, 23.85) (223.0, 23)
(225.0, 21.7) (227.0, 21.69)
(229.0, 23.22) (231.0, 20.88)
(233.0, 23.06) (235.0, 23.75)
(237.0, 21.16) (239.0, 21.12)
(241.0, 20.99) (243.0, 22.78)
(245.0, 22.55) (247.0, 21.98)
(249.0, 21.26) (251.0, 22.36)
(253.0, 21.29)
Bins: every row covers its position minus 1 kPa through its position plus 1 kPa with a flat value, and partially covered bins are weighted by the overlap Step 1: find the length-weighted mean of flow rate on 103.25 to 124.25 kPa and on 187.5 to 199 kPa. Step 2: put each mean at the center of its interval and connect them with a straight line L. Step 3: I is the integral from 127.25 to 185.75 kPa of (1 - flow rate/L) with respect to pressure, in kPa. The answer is 7.88 kPa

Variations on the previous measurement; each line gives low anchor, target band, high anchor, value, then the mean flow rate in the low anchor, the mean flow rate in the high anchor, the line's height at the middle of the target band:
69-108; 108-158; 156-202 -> -1.6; 22.5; 19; 20.8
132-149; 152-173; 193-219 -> 4.8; 21.3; 21.6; 21.4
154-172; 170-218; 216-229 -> -2.8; 16.2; 22.4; 19.4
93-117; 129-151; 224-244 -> 1.2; 22.8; 22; 22.6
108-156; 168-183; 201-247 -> 3.0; 21.6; 22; 21.8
